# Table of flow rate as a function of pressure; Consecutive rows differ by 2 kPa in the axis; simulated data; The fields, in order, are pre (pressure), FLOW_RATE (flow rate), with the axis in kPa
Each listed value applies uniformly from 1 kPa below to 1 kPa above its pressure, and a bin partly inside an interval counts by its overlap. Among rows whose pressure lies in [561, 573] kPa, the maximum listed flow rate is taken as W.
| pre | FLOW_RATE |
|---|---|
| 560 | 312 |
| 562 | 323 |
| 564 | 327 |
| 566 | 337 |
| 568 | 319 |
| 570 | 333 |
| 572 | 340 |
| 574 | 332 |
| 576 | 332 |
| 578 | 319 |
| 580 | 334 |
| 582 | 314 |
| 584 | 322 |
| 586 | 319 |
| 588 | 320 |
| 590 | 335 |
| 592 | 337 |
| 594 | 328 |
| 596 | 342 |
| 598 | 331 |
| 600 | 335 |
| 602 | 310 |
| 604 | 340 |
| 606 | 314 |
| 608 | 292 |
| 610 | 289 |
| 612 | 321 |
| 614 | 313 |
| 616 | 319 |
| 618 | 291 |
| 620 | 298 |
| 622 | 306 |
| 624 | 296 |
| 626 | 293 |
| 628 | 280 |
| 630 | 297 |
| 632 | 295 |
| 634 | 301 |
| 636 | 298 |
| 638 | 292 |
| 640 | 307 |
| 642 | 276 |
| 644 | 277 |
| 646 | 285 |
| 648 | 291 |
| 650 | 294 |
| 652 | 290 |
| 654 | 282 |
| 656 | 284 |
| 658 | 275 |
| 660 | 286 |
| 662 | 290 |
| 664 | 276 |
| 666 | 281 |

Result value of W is 340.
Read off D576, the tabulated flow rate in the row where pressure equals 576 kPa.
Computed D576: 332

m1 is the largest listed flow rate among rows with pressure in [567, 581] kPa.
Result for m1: 340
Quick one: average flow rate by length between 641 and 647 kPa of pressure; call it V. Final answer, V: 279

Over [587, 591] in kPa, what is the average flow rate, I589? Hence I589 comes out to 328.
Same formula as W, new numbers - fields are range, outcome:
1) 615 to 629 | 319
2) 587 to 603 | 342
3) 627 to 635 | 301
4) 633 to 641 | 307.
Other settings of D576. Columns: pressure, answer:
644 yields 277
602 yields 310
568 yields 319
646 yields 285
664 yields 276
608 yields 292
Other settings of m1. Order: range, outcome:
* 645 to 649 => 291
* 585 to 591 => 335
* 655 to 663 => 290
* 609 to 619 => 321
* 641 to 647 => 285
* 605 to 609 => 314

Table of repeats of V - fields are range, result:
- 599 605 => 328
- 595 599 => 336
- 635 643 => 293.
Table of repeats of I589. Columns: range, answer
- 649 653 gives 292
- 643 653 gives 287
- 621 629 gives 294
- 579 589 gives 322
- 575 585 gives 324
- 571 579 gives 331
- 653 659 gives 280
